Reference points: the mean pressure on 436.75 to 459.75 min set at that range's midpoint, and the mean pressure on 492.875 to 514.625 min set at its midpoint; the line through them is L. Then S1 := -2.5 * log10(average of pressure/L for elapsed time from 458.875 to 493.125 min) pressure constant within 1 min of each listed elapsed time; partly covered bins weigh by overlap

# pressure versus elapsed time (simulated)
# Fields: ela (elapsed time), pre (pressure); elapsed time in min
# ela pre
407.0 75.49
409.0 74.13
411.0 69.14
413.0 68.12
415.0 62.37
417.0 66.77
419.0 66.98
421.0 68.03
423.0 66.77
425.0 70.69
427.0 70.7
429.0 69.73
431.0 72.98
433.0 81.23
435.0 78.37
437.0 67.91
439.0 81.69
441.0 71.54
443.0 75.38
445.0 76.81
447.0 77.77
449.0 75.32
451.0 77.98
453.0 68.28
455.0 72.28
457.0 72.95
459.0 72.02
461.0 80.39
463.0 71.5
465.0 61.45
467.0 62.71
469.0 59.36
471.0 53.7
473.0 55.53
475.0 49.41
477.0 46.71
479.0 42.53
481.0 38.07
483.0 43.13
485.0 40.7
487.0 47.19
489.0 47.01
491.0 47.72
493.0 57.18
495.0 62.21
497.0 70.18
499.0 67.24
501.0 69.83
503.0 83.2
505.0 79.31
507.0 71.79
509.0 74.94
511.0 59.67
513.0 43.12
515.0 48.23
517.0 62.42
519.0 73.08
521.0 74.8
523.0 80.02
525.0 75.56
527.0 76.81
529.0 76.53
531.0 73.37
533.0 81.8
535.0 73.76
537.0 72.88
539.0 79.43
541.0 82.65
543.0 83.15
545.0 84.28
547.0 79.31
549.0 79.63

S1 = 0.30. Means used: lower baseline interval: 74.4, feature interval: 53.7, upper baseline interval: 67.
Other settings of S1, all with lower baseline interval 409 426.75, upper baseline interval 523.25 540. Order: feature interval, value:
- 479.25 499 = 0.40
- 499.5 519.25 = 0.13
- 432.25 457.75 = -0.08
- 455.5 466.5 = 0.00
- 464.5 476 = 0.25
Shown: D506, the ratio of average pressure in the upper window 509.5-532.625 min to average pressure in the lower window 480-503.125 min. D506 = 1.24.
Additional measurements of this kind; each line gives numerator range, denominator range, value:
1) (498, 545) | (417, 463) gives 0.99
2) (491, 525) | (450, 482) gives 1.09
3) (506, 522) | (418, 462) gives 0.86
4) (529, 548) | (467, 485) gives 1.61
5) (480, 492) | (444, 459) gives 0.59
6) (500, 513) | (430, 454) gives 0.94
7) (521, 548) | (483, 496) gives 1.57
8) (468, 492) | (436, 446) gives 0.64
